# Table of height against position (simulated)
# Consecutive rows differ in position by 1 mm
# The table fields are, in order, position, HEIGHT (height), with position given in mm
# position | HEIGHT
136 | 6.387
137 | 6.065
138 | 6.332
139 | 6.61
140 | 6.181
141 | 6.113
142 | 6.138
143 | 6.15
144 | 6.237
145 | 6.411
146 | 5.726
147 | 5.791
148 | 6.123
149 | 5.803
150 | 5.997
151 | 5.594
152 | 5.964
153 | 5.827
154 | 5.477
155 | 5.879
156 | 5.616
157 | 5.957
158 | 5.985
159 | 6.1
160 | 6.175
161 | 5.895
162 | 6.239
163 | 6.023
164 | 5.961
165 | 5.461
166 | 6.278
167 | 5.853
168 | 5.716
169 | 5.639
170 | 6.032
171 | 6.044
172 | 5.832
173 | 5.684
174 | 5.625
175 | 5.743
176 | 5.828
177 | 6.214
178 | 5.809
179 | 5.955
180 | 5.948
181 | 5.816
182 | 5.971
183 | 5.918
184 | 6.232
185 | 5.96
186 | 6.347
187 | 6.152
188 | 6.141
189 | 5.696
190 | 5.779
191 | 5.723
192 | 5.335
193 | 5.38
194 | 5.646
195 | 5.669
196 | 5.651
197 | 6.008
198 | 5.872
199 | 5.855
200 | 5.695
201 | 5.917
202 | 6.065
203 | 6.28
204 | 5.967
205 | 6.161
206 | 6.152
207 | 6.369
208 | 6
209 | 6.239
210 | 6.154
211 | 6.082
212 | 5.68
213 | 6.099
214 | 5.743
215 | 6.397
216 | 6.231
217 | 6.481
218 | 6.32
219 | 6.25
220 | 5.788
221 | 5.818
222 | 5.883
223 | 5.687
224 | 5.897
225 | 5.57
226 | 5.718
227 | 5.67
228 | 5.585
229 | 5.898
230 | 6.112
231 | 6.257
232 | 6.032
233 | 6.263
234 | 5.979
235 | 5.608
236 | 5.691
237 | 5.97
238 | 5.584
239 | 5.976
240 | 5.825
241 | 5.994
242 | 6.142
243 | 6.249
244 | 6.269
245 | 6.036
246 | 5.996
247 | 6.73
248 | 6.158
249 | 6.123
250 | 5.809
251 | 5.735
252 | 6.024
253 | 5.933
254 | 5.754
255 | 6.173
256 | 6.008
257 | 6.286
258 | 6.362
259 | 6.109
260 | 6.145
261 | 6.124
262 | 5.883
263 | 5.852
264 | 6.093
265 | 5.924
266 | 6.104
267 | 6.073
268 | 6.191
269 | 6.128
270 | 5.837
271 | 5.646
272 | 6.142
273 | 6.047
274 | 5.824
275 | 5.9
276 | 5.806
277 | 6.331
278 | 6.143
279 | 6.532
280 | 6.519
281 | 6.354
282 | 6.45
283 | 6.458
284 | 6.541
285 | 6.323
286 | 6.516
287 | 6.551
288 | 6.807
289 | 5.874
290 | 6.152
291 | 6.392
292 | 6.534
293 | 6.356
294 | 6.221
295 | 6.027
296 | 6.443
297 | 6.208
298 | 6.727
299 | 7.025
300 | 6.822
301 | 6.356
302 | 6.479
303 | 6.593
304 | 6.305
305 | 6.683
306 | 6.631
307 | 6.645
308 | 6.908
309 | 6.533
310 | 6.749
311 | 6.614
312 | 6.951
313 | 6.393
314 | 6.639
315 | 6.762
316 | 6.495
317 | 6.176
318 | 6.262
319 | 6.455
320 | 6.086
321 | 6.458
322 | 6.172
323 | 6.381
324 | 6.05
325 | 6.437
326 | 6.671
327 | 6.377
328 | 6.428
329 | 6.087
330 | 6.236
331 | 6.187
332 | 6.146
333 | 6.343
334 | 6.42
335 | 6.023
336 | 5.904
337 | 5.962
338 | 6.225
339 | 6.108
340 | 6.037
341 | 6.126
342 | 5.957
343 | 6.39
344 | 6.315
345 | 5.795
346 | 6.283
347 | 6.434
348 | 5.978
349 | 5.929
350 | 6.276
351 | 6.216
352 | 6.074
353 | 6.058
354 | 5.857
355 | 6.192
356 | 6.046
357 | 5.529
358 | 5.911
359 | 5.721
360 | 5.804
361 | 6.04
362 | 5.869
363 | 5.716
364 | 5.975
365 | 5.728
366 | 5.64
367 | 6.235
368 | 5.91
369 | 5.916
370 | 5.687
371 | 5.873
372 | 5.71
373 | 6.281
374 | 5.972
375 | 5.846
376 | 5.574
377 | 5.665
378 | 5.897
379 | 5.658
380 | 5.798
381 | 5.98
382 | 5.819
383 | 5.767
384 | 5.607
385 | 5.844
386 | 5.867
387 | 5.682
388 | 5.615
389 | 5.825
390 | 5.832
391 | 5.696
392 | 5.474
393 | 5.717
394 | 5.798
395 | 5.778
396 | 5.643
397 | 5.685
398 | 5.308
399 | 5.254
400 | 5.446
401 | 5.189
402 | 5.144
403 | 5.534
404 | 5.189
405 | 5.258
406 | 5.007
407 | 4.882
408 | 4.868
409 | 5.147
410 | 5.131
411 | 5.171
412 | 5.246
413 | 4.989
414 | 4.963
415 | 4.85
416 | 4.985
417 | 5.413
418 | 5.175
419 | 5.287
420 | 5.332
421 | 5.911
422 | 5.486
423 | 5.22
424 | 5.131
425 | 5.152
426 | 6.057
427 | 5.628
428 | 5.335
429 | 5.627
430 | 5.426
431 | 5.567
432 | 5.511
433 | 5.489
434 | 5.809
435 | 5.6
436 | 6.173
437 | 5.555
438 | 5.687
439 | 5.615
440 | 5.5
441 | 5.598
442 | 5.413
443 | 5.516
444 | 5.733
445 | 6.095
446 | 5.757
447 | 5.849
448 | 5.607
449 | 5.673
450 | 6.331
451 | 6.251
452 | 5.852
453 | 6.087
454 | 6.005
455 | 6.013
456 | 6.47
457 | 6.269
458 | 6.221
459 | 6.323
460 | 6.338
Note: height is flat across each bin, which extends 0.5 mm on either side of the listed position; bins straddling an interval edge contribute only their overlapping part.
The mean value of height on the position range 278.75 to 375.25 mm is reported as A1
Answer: 6.25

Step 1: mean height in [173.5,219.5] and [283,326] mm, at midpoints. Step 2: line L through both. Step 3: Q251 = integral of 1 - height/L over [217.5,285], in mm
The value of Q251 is 2.0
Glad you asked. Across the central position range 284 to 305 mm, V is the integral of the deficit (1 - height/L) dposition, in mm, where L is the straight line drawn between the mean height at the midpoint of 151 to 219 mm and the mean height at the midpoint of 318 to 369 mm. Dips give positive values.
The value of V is -1.4 mm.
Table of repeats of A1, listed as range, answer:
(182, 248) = 5.97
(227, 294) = 6.11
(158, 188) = 5.95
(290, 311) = 6.52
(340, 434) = 5.66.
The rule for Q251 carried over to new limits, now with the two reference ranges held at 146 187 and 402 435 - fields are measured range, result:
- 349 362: -1.22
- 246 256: -0.59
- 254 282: -2.11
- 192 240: -1.21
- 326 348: -2.74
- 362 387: -1.93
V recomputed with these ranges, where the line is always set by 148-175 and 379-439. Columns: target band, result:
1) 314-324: -1.3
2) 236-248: -0.7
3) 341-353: -1.2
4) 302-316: -2.5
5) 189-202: 0.2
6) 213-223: -0.5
